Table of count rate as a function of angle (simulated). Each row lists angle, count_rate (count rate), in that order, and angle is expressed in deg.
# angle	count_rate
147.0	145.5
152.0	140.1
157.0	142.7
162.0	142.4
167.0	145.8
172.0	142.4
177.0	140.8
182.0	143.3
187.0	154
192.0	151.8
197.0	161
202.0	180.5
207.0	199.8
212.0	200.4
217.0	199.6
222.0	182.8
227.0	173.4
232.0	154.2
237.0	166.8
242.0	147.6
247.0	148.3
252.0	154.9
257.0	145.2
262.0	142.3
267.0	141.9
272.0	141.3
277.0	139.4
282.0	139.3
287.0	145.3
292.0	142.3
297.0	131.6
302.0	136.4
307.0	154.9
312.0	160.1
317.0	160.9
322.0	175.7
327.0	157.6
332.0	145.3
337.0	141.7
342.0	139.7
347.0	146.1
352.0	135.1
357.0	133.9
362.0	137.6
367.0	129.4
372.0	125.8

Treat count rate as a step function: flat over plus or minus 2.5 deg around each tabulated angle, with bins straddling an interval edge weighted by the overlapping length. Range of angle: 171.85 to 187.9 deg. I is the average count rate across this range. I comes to 145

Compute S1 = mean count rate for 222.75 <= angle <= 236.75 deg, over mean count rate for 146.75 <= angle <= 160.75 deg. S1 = 1.2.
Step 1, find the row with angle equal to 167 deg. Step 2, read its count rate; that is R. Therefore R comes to 145.8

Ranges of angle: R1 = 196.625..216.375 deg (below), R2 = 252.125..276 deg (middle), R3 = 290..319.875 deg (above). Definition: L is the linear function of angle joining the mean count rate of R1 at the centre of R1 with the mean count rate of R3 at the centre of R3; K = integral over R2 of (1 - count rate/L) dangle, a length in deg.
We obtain 3.1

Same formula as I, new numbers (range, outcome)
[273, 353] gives 147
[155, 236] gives 164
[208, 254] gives 171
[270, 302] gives 140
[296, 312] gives 145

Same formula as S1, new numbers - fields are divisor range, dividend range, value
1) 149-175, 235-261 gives 1.06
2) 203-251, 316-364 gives 0.84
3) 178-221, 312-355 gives 0.87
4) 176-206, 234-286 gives 0.93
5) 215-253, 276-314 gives 0.87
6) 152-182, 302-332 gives 1.11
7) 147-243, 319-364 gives 0.91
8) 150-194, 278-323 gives 1.02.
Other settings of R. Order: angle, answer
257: 145.2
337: 141.7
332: 145.3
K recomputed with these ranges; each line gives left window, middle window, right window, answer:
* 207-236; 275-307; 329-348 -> 3.8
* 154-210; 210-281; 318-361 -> -3.3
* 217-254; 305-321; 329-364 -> -1.4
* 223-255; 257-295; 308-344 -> 3.7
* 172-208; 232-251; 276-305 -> -0.7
